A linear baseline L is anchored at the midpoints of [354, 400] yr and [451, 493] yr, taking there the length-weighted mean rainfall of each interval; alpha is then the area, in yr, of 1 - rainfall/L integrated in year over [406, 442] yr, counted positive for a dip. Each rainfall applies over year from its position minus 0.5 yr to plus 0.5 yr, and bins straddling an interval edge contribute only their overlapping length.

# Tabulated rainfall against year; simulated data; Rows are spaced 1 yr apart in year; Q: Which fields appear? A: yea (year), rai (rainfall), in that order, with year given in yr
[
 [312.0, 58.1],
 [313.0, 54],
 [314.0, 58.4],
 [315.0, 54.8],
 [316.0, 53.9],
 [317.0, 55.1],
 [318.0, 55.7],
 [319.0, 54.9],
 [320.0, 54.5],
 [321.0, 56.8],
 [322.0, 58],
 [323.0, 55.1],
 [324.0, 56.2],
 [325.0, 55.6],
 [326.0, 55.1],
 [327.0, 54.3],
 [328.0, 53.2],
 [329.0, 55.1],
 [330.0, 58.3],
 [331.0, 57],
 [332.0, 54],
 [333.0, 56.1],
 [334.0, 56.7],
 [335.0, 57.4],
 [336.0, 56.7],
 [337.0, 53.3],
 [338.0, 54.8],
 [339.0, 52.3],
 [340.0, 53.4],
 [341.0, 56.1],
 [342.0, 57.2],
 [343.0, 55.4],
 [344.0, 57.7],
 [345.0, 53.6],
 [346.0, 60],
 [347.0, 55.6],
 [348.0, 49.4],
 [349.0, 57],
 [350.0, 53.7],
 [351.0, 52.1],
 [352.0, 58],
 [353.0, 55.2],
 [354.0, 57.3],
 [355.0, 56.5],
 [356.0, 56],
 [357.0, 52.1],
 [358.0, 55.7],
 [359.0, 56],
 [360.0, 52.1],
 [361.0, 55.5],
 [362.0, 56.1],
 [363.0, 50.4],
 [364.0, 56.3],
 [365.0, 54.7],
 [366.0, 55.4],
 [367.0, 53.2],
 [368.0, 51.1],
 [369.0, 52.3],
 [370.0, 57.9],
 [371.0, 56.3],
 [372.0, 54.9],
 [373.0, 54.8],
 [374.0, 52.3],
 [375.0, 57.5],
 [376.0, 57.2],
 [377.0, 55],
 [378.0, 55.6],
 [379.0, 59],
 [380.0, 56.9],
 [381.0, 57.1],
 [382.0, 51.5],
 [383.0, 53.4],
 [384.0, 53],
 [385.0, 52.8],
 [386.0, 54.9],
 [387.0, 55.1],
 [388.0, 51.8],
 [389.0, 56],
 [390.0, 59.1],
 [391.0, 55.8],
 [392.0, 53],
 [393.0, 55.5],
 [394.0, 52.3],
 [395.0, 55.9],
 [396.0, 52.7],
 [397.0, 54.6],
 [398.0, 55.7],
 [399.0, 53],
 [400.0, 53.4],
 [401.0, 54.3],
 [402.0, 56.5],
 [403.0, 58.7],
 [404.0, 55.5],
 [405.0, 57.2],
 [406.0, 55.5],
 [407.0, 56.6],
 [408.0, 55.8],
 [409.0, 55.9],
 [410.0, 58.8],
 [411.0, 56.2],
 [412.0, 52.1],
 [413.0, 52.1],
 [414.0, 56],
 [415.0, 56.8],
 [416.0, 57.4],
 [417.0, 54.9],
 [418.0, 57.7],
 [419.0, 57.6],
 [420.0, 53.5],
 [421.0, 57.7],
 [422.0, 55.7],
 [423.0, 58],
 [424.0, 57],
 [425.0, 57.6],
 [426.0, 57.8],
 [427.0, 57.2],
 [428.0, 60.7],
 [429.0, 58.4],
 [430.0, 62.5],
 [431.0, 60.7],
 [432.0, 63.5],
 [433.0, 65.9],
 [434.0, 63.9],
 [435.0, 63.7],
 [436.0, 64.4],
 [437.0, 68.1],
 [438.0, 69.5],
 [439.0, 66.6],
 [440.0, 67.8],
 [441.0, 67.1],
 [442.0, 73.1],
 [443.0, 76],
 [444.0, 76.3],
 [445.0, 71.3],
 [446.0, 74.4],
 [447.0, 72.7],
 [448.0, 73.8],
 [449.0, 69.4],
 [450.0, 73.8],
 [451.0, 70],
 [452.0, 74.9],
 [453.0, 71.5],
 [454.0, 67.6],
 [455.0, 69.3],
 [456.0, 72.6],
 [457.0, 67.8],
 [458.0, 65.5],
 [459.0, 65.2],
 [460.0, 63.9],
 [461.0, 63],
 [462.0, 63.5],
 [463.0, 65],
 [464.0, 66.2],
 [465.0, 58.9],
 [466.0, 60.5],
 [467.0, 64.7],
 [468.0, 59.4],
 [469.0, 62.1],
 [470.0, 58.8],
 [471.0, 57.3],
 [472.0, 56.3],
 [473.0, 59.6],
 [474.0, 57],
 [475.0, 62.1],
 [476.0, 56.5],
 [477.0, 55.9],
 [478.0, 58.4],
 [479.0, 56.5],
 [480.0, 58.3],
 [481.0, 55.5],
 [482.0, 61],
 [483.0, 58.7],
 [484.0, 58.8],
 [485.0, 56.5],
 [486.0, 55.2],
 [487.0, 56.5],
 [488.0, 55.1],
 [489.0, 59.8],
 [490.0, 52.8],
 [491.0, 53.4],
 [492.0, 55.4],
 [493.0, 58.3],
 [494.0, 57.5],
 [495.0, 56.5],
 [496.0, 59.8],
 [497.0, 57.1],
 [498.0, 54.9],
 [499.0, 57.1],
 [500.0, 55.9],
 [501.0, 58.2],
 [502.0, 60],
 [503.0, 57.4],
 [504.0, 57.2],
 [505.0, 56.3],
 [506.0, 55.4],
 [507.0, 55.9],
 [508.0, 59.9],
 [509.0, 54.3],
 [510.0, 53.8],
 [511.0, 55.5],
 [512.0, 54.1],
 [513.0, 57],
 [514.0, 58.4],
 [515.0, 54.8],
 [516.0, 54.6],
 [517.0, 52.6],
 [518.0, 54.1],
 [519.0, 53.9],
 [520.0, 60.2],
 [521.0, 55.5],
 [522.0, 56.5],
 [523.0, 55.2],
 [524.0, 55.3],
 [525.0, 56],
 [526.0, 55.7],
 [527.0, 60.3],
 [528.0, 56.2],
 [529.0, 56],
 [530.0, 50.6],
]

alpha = -1.1 yr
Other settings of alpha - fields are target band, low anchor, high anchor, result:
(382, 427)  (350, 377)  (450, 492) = 1.48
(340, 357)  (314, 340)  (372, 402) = -0.09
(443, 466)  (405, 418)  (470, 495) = -4.98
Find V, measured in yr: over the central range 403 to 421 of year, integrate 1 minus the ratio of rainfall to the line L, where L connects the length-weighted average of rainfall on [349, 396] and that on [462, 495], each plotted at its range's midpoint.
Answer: 0.1 yr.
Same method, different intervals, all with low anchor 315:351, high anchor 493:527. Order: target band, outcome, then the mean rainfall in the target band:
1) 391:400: 0.3 yr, 54.1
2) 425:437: -1.3 yr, 61.8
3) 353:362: 0.0 yr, 55.2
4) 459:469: -1.2 yr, 62.9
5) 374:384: 0.0 yr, 55.6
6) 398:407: 0.0 yr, 55.6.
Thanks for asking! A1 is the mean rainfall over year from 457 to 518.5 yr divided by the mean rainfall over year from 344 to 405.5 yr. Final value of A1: 1.06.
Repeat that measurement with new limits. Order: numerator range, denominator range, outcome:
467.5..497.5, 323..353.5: 1.04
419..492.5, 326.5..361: 1.14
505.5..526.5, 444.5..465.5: 0.81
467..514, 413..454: 0.89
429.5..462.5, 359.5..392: 1.25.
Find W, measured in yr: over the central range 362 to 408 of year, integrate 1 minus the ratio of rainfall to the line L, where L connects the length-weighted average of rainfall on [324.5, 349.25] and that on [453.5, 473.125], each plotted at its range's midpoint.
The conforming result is 2.75 yr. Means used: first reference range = 55.4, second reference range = 63.4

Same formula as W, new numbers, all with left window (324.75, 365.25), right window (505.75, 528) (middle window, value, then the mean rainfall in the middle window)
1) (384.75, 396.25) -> 0.1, 54.7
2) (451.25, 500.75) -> -4.1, 60.3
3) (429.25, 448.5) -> -4.4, 68.4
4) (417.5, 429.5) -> -0.4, 57.4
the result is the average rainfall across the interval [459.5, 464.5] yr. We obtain 64.3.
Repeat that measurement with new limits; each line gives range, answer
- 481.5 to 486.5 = 58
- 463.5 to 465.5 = 62.5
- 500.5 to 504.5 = 58.2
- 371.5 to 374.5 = 54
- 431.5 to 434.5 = 64.4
